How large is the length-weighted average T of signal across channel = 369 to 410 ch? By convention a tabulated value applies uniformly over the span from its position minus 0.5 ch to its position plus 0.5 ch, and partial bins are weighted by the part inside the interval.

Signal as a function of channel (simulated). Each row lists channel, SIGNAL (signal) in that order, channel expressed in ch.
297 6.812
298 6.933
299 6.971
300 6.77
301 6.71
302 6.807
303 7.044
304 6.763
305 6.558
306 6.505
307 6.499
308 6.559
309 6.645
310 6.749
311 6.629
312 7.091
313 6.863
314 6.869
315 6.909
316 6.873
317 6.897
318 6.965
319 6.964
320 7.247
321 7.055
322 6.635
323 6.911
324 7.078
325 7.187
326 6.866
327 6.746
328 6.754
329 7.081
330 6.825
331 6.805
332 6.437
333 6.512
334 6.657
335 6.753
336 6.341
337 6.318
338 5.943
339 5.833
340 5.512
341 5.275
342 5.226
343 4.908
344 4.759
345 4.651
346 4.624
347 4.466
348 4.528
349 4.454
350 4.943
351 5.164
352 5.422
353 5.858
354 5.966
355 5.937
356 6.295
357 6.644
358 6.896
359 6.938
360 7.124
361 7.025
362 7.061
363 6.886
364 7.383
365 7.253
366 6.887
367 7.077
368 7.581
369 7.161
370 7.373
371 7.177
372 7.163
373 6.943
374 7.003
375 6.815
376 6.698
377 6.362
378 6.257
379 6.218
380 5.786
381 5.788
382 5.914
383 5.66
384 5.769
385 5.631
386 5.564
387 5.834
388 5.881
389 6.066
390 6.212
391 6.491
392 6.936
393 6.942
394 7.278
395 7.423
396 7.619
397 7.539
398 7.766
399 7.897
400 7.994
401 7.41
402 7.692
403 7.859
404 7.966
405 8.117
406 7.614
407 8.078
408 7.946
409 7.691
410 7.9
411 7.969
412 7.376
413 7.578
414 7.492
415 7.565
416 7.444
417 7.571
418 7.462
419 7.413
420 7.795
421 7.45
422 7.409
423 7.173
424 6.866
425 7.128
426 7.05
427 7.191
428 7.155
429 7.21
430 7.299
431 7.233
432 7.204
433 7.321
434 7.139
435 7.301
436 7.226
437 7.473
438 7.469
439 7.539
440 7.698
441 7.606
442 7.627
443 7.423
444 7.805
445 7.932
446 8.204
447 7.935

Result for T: 6.92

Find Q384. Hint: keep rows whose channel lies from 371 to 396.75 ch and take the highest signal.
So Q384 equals 7.619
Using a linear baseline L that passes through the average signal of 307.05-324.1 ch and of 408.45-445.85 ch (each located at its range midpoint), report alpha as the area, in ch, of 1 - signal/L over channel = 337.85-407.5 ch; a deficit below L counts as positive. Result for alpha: 6.9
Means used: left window 6.86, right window 7.45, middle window 6.47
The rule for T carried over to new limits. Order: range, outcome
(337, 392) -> 6.13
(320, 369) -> 6.26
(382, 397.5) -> 6.44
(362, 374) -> 7.16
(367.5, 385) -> 6.54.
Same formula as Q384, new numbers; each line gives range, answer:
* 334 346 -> 6.753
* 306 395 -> 7.581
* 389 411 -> 8.117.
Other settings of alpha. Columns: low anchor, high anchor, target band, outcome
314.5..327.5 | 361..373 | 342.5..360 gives 4.0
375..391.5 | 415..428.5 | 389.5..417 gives -3.5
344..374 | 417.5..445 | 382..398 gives 0.7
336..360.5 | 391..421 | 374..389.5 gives 1.6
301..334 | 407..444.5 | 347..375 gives 2.3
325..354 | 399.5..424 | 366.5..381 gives -0.3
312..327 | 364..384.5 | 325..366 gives 4.3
